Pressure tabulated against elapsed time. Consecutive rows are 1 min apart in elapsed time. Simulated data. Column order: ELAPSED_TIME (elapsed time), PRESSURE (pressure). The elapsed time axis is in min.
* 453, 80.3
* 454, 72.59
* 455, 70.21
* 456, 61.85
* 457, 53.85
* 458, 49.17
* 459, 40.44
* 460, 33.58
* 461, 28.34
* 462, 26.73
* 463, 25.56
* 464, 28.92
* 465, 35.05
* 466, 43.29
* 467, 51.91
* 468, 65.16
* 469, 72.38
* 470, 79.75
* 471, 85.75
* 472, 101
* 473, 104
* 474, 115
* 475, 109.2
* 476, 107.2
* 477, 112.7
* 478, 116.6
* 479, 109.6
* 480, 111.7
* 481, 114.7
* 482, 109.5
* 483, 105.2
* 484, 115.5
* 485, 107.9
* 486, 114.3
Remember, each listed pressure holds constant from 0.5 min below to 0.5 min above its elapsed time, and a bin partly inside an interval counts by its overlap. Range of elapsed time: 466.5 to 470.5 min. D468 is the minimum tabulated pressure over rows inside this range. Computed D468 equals 51.91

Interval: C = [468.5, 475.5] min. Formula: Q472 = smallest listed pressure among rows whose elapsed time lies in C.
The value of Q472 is 72.38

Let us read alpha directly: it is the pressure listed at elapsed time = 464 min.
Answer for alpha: 28.92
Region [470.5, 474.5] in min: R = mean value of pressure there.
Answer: 101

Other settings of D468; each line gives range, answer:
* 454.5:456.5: 61.85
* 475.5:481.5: 107.2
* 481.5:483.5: 105.2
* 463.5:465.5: 28.92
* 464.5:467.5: 35.05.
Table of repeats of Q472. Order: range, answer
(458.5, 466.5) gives 25.56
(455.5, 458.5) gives 49.17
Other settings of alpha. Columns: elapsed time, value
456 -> 61.85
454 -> 72.59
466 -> 43.29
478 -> 116.6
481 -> 114.7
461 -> 28.34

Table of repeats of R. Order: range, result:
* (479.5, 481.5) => 113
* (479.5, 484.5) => 111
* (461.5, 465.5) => 29.1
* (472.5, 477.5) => 110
